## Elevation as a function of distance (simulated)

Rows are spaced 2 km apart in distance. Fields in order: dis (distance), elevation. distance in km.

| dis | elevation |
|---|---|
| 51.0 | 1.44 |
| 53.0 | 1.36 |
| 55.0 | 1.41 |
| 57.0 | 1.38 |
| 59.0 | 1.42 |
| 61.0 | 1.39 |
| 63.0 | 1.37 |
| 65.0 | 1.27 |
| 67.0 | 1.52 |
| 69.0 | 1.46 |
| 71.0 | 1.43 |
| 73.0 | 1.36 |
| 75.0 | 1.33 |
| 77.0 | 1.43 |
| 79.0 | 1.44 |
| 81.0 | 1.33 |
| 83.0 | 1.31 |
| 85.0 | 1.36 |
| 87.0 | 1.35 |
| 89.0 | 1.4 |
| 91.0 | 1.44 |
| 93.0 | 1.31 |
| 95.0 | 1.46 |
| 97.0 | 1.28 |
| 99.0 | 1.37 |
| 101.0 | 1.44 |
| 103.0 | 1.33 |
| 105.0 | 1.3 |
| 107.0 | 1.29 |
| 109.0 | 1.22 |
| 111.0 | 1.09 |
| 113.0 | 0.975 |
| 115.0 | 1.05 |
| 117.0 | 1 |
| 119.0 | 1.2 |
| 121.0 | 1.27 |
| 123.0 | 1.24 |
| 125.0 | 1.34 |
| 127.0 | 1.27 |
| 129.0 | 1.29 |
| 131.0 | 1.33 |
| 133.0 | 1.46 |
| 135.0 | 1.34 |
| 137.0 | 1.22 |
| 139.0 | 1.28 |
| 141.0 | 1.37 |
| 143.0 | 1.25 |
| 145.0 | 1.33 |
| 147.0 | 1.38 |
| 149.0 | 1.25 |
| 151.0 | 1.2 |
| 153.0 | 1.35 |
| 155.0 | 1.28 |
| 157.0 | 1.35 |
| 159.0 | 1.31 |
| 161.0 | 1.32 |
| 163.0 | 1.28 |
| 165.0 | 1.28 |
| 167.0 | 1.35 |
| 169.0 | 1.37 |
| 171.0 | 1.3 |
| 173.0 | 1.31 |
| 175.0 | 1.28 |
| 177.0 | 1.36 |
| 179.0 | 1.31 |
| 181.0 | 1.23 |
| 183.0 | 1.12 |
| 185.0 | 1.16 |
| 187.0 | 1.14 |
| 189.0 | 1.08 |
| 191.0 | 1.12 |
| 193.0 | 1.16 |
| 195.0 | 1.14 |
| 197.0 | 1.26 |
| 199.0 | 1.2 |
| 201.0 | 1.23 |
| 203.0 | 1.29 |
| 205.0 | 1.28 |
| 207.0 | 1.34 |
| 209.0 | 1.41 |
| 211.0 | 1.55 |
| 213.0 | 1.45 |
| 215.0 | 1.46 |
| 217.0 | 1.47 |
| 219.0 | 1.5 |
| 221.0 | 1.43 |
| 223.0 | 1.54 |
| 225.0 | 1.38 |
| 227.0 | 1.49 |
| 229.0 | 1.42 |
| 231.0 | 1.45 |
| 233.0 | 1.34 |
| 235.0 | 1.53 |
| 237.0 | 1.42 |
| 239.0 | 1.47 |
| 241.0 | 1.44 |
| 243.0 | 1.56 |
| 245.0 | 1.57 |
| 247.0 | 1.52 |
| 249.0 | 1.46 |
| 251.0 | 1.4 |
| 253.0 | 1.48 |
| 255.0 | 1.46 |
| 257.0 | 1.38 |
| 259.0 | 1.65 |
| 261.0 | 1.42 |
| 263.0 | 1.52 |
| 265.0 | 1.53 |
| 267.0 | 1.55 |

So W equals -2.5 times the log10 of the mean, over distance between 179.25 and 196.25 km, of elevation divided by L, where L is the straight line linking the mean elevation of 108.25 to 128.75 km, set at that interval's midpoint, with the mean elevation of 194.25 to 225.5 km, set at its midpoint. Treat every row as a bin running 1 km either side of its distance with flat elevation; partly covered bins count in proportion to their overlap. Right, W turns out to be 0.15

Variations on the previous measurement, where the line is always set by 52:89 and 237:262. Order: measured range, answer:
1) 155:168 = 0.10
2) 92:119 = 0.14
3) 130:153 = 0.09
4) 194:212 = 0.12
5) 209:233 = 0.00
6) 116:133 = 0.13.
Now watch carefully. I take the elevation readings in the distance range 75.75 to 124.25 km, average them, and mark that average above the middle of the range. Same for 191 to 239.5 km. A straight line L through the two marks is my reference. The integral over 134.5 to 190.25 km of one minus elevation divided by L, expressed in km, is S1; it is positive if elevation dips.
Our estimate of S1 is 2.4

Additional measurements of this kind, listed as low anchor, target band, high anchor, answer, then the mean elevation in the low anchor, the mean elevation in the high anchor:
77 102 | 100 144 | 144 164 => 2.9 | 1.38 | 1.31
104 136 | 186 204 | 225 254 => 2.6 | 1.23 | 1.46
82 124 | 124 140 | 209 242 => 0.0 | 1.27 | 1.46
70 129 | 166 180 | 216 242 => 0.6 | 1.3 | 1.45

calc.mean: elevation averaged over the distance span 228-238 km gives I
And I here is 1.43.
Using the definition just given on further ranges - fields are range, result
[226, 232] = 1.45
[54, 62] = 1.4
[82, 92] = 1.37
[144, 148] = 1.35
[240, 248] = 1.52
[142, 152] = 1.28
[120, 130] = 1.28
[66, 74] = 1.44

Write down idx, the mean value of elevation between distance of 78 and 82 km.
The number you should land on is 1.39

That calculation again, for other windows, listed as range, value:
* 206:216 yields 1.44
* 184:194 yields 1.13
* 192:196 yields 1.15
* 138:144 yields 1.3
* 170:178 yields 1.31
